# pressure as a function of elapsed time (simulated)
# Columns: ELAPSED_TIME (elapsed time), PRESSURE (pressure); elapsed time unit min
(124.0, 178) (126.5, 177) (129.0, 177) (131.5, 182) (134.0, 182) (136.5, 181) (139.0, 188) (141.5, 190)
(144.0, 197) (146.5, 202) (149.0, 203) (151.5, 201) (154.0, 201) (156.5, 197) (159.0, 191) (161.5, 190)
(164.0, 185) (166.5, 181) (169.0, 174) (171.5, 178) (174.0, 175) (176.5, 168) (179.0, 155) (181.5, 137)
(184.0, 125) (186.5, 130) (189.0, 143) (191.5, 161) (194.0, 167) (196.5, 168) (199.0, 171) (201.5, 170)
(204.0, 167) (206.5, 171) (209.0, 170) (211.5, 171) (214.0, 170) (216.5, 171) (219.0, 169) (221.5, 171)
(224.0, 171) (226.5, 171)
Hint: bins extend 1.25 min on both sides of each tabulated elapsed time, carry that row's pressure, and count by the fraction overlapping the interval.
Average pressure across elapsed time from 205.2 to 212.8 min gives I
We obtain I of 171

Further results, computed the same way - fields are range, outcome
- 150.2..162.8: 196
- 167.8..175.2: 176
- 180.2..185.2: 131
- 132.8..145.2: 188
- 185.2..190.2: 136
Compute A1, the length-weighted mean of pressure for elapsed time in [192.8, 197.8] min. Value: 168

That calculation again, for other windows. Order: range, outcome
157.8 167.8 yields 187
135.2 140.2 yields 184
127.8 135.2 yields 180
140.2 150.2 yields 198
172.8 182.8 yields 158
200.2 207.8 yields 169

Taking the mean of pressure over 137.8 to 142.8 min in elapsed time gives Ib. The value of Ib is 189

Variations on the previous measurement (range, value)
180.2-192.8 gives 139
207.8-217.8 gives 170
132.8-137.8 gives 182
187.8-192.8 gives 152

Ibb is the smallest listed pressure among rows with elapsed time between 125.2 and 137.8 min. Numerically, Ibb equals 177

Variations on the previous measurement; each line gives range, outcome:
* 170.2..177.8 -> 168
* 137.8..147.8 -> 188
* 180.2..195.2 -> 125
